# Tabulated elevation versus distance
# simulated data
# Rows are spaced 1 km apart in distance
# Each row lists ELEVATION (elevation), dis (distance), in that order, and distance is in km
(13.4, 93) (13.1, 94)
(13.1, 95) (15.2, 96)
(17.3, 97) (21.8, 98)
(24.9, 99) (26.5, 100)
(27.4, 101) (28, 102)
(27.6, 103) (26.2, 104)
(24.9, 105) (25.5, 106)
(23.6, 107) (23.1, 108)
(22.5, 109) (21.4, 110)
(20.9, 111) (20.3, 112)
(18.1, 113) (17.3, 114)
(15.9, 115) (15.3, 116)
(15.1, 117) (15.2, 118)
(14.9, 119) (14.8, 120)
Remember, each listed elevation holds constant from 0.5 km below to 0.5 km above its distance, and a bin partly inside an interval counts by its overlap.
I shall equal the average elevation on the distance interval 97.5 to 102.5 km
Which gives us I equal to 25.7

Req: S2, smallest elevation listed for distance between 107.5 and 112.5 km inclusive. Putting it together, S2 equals 20.3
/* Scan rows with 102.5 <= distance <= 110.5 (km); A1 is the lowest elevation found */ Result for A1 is 21.4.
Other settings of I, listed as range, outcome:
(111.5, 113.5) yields 19.2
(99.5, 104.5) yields 27.1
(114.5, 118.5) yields 15.4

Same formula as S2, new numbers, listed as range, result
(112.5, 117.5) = 15.1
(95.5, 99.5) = 15.2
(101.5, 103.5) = 27.6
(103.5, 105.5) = 24.9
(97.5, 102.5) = 21.8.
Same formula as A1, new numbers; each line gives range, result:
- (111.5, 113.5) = 18.1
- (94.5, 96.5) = 13.1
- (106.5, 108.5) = 23.1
